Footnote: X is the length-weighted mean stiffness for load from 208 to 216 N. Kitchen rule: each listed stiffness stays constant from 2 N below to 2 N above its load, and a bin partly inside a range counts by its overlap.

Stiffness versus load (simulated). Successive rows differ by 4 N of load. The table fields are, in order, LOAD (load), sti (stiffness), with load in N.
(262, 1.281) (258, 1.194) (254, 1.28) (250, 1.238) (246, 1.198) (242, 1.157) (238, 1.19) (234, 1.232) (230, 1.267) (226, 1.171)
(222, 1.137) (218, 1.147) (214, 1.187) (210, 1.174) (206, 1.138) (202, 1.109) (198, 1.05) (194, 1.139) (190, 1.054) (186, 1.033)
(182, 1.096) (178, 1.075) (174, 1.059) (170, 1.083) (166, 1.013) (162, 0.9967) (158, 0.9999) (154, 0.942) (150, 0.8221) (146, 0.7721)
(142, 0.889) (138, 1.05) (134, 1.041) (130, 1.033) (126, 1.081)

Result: 1.18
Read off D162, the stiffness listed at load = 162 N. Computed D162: 0.9967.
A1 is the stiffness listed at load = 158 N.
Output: 0.9999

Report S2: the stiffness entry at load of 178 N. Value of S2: 1.075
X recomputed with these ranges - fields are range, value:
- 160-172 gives 1.03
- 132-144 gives 0.993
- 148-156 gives 0.882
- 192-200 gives 1.09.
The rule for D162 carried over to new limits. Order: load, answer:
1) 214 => 1.187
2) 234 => 1.232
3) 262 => 1.281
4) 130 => 1.033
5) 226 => 1.171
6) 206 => 1.138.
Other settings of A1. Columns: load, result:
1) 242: 1.157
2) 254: 1.28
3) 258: 1.194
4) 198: 1.05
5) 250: 1.238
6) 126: 1.081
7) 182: 1.096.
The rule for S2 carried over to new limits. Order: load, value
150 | 0.8221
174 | 1.059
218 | 1.147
